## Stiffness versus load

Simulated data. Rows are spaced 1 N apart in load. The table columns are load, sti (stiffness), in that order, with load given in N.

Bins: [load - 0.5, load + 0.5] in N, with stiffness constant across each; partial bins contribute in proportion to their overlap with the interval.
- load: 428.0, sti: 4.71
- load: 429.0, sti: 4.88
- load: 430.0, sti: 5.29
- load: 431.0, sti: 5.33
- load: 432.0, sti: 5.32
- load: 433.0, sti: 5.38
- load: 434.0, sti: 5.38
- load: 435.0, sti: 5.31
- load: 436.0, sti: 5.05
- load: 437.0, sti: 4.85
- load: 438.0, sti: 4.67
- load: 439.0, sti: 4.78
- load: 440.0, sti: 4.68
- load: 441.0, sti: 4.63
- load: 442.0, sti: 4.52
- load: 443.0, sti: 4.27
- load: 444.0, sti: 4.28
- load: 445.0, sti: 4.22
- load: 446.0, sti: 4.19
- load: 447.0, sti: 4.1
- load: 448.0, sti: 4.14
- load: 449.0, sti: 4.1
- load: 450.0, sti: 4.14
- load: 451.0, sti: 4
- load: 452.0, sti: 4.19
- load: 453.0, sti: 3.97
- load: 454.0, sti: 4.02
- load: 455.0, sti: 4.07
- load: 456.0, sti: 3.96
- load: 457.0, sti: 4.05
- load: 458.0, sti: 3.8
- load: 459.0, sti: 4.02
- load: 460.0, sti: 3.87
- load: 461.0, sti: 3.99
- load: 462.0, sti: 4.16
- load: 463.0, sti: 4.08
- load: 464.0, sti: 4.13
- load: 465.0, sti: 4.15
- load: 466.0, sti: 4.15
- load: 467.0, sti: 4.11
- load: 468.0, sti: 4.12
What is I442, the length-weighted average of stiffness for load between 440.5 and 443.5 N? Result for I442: 4.47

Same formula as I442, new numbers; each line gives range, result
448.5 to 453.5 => 4.08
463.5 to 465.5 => 4.14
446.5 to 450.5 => 4.12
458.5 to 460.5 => 3.94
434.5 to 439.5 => 4.93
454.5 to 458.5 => 3.97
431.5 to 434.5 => 5.36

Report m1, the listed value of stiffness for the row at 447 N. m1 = 4.1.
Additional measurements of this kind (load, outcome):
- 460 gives 3.87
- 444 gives 4.28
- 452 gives 4.19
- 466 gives 4.15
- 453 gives 3.97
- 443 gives 4.27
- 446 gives 4.19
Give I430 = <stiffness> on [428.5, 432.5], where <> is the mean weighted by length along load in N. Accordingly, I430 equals 5.21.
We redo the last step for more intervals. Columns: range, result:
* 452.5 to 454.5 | 4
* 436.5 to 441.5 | 4.72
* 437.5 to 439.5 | 4.72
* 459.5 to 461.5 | 3.93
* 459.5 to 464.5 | 4.05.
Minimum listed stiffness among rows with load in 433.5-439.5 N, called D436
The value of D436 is 4.67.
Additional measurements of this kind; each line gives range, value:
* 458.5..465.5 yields 3.87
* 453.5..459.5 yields 3.8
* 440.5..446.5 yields 4.19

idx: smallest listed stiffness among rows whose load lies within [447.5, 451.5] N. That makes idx 4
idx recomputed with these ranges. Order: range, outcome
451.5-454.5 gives 3.97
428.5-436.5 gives 4.88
